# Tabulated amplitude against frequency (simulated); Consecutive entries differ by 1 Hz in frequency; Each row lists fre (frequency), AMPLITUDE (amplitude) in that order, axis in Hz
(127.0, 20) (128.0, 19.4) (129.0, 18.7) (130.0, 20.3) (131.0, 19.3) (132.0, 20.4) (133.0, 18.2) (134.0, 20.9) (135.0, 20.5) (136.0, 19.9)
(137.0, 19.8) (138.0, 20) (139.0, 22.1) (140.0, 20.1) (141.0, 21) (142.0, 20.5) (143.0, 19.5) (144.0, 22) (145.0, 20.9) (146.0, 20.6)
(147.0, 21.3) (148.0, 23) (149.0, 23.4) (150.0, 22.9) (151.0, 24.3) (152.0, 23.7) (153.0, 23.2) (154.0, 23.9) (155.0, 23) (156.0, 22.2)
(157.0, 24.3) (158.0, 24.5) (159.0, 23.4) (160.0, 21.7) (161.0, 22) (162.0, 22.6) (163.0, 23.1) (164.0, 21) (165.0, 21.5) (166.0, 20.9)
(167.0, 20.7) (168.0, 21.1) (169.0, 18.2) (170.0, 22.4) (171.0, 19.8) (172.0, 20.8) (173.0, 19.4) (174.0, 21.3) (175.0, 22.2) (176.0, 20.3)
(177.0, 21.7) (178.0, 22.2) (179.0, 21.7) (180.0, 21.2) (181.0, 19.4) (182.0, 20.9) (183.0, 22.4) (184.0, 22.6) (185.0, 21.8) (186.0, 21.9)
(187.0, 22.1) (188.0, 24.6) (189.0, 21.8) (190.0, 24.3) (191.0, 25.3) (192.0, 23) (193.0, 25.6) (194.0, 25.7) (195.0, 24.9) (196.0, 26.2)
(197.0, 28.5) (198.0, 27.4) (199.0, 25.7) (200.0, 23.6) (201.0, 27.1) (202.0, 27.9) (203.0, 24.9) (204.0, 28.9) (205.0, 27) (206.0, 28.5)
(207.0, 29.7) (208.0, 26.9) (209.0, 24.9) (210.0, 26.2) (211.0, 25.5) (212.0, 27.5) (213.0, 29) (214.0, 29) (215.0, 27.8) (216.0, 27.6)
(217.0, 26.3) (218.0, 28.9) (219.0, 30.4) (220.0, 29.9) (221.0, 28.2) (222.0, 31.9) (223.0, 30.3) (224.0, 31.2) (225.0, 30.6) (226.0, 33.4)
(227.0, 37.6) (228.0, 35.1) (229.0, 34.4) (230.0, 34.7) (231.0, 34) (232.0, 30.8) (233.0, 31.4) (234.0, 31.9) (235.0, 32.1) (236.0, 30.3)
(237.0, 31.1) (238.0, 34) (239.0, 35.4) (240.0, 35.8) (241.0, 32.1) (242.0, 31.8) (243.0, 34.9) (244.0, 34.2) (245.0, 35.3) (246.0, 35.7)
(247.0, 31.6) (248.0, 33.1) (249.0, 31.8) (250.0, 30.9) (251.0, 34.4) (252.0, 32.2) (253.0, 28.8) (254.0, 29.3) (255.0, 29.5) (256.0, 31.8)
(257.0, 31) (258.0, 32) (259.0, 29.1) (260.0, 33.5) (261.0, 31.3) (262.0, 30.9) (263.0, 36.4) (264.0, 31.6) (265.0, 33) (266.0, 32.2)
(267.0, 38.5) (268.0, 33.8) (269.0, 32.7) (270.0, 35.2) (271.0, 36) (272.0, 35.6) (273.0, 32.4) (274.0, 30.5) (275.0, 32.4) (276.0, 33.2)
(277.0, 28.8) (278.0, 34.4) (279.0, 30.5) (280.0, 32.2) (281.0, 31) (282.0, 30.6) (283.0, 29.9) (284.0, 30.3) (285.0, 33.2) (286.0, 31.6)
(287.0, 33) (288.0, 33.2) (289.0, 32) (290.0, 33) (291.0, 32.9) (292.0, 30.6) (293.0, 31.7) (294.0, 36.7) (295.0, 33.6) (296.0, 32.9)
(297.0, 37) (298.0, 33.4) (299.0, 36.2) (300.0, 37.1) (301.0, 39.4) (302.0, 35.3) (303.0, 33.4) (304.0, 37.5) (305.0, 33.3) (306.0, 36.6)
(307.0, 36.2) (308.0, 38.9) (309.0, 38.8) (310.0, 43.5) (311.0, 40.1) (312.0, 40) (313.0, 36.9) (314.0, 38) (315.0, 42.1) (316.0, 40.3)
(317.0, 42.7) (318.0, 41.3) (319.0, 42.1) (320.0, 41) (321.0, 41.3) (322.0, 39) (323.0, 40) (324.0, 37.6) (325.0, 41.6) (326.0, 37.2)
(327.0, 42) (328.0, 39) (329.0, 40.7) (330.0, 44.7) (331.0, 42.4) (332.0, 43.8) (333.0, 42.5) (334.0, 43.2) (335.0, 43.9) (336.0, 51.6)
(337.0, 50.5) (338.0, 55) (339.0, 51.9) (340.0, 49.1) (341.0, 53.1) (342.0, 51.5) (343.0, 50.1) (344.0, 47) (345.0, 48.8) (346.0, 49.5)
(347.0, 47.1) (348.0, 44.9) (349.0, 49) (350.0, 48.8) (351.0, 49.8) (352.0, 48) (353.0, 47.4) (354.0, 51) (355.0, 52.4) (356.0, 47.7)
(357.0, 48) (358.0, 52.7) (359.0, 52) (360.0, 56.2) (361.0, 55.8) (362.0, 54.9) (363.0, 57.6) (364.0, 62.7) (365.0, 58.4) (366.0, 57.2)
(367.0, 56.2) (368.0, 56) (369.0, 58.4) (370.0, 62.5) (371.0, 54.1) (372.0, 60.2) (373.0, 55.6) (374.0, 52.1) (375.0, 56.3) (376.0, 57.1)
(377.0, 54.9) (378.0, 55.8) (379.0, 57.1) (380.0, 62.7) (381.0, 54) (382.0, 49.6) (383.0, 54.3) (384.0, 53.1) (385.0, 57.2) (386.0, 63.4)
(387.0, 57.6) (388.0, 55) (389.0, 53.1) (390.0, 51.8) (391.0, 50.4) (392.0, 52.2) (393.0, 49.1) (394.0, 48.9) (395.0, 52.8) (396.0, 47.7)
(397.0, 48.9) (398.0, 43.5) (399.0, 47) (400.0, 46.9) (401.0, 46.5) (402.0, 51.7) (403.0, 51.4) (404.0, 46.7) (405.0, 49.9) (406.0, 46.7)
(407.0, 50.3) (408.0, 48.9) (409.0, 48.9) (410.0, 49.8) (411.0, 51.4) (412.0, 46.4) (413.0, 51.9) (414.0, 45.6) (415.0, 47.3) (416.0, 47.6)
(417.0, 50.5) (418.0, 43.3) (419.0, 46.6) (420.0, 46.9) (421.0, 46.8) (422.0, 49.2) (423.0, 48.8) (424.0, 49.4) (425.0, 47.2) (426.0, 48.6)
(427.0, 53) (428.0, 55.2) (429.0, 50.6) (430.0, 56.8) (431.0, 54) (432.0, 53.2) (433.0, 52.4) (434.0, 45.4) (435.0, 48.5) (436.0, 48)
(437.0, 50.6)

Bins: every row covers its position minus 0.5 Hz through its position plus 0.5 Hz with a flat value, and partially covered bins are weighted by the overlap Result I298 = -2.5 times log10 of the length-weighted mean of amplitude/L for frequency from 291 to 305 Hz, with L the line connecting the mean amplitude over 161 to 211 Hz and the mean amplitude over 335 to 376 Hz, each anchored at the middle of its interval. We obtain 0.22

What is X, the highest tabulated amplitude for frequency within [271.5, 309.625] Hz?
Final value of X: 39.4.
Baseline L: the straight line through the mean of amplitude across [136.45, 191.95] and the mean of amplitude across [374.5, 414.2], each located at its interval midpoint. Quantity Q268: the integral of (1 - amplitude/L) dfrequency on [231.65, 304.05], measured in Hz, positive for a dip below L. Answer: 4.6 Hz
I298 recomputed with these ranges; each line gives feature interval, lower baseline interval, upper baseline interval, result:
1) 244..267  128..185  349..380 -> 0.154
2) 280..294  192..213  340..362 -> 0.243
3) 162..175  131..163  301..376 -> 0.172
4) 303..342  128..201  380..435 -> -0.040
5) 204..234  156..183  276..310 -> -0.133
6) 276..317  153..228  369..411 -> 0.138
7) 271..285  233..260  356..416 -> 0.159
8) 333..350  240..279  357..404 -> -0.040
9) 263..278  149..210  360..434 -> 0.065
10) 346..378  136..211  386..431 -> -0.204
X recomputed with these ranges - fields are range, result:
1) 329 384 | 62.7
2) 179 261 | 37.6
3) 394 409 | 52.8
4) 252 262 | 33.5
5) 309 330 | 44.7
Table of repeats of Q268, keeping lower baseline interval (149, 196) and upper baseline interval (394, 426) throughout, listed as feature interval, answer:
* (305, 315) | -0.3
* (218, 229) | -1.5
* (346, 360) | -2.4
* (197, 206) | -0.4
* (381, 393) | -2.2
